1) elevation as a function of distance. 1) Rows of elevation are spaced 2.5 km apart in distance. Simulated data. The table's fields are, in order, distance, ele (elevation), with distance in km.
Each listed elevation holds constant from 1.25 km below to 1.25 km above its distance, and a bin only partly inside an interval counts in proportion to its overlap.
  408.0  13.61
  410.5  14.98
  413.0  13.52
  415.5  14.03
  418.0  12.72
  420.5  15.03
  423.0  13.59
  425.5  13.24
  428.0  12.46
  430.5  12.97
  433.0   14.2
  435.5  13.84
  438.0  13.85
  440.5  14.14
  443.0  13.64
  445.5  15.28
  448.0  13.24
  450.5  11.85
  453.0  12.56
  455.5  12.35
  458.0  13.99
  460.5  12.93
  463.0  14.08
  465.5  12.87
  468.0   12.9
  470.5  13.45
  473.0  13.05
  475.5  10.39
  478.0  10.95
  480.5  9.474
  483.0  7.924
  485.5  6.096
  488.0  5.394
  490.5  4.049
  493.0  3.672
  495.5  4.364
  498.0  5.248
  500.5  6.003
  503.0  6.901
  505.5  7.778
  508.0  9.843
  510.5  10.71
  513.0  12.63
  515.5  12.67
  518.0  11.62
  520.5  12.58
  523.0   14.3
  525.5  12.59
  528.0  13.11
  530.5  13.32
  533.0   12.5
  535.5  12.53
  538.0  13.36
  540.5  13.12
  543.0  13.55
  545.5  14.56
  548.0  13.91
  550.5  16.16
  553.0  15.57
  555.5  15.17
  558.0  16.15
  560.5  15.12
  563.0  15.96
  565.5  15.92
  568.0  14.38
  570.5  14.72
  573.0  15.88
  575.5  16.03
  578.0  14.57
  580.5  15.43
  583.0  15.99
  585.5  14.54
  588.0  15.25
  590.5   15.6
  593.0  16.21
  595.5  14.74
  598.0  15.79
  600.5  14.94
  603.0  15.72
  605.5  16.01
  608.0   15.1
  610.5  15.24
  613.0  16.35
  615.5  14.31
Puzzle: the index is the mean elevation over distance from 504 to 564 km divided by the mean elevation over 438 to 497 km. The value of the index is 1.22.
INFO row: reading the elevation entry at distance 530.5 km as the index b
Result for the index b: 13.32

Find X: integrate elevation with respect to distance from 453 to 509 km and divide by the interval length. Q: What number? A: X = 9.33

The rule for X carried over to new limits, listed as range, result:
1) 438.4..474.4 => 13.3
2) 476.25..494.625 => 6.84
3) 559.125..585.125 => 15.4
